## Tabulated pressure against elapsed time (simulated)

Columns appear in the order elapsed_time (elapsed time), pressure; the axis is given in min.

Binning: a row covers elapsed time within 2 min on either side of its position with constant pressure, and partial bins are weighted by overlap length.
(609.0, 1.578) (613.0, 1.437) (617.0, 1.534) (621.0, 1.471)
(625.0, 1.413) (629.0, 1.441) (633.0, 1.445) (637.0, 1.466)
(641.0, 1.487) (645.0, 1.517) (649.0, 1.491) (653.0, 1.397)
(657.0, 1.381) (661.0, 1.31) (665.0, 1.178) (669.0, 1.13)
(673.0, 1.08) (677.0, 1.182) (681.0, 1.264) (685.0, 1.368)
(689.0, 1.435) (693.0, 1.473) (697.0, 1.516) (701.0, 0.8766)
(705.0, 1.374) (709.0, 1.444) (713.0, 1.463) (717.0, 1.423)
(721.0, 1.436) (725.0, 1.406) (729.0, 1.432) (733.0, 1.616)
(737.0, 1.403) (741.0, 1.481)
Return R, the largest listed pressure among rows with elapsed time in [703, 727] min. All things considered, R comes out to 1.463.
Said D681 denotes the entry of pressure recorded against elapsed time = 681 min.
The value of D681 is 1.264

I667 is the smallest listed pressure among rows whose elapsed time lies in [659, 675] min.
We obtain 1.08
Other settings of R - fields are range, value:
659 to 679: 1.31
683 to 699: 1.516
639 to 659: 1.517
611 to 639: 1.534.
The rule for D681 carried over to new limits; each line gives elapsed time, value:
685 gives 1.368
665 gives 1.178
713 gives 1.463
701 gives 0.8766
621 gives 1.471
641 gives 1.487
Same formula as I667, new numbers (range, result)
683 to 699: 1.368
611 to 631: 1.413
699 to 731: 0.8766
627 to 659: 1.381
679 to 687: 1.264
